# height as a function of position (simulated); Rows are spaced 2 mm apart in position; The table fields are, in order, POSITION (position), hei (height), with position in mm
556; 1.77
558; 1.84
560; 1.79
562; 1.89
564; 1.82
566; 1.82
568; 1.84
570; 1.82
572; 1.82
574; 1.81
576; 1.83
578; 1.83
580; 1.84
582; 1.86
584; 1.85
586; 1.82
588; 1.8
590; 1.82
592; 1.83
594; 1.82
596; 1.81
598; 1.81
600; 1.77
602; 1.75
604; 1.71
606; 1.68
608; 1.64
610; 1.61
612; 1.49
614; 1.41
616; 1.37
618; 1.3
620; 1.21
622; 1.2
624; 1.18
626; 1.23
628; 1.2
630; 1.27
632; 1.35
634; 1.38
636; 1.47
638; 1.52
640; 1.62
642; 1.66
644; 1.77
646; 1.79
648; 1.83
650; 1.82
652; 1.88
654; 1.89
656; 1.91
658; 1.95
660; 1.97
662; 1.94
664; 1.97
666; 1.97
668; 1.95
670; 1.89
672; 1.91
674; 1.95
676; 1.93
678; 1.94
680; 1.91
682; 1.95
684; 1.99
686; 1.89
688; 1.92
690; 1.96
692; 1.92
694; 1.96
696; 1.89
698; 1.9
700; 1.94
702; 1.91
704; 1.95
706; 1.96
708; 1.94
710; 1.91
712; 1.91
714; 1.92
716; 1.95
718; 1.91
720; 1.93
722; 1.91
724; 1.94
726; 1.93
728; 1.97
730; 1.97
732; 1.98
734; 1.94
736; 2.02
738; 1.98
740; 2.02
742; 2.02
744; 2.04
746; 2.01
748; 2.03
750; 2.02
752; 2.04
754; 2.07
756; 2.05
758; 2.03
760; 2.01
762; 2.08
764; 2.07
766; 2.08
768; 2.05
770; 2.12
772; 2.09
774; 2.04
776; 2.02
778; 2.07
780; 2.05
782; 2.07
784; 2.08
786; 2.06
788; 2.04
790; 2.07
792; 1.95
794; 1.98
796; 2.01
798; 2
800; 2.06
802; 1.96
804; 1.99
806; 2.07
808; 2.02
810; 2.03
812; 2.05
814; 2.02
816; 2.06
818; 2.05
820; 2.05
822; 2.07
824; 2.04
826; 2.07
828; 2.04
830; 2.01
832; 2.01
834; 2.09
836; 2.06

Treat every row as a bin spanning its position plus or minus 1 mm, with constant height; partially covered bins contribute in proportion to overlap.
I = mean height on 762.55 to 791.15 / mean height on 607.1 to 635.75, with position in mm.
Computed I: 1.53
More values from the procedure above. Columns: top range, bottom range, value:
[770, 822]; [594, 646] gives 1.35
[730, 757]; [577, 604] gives 1.11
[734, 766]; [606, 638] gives 1.48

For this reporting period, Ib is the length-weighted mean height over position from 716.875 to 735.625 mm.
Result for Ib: 1.94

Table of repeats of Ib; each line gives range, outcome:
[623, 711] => 1.8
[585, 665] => 1.64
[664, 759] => 1.96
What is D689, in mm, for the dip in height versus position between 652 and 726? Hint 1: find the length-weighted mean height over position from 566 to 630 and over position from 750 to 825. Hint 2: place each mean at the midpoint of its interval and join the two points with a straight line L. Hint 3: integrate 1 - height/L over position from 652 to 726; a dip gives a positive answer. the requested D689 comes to -4.0 mm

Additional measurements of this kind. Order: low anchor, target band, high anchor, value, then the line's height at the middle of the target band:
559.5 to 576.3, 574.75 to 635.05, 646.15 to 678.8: 8.74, 1.86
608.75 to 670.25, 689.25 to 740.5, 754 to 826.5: -3.26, 1.83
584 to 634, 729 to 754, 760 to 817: -1.25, 1.91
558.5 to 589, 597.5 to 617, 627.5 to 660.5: 1.48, 1.75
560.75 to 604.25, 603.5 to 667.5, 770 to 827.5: 9.33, 1.87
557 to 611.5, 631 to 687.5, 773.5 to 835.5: 1.68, 1.88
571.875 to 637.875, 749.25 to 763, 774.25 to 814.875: -0.72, 1.94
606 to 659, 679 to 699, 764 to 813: -2.42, 1.72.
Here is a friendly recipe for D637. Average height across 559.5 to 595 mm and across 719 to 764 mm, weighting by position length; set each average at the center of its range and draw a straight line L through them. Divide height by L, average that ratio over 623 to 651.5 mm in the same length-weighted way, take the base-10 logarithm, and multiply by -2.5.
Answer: 0.24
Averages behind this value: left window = 1.83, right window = 2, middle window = 1.51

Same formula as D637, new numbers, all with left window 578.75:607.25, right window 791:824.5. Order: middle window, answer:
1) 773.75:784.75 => -0.03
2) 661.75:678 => -0.03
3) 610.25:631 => 0.37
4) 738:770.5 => -0.04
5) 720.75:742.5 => -0.01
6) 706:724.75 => 0.00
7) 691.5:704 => -0.01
